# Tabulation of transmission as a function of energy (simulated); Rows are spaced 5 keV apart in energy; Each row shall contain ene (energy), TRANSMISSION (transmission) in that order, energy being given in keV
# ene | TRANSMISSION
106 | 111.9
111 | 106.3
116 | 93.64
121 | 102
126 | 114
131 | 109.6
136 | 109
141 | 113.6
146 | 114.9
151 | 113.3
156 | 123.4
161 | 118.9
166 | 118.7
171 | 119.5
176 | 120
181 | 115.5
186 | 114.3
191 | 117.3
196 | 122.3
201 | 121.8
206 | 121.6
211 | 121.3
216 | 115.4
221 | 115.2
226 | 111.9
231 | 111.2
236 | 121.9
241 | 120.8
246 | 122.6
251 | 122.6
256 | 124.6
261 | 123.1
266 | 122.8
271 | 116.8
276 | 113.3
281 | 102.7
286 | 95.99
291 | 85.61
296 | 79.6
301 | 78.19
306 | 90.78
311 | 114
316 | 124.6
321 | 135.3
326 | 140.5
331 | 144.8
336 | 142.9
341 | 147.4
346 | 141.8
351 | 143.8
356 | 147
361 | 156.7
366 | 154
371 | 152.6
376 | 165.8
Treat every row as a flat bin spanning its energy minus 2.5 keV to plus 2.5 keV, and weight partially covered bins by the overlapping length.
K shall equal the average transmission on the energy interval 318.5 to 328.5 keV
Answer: 138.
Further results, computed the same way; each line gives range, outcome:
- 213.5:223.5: 115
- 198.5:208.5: 122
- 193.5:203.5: 122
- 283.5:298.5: 87.1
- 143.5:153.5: 114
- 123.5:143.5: 112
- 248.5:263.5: 123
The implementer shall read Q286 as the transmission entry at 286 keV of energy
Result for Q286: 95.99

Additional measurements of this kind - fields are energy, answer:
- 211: 121.3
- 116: 93.64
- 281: 102.7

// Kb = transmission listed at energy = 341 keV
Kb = 147.4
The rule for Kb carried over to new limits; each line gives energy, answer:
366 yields 154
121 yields 102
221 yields 115.2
